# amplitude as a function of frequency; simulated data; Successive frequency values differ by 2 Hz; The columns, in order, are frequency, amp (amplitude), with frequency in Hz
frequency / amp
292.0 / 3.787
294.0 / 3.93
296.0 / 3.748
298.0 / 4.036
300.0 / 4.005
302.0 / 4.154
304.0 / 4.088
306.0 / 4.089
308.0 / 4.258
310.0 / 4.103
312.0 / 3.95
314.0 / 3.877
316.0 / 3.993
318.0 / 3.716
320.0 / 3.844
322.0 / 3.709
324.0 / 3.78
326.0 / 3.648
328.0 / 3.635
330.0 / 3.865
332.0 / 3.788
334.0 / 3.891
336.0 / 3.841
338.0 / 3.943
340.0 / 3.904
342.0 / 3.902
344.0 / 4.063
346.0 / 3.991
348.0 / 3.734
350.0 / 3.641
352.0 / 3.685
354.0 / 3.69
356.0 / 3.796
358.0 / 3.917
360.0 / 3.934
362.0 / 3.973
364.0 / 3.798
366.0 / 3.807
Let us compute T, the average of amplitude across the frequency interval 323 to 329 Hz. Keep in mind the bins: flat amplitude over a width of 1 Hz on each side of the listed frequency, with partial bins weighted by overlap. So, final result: 3.69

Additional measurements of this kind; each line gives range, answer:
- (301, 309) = 4.15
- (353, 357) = 3.74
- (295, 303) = 3.99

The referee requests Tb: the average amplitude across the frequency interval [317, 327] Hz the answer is 3.74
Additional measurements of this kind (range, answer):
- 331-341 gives 3.87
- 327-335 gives 3.79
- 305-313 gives 4.1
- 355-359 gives 3.86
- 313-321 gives 3.86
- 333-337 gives 3.87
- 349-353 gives 3.66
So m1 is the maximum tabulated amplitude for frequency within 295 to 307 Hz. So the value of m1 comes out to 4.154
